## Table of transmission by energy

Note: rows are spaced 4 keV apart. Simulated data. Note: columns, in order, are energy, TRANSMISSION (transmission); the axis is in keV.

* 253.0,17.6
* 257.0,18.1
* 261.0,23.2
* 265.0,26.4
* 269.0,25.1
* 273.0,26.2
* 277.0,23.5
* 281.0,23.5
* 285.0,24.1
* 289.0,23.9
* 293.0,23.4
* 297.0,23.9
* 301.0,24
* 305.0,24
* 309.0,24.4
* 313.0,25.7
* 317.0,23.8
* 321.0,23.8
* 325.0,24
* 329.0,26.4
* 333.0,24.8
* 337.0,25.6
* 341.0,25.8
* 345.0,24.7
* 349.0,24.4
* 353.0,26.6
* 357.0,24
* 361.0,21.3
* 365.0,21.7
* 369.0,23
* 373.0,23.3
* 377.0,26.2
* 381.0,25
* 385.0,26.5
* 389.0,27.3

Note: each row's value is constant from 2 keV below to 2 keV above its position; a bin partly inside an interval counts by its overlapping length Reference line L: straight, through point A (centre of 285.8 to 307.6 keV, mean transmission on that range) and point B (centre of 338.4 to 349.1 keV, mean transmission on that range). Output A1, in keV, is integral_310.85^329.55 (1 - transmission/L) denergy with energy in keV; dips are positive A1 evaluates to -0.1 keV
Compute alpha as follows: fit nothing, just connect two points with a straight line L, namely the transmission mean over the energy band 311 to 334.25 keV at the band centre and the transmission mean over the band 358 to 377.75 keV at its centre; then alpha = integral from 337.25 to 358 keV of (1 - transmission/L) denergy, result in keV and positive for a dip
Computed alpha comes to -1.3 keV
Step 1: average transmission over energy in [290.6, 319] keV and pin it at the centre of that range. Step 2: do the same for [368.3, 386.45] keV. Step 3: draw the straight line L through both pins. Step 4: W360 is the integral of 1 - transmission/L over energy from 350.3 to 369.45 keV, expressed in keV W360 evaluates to 1.0 keV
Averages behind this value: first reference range 24.2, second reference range 24.9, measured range 23.4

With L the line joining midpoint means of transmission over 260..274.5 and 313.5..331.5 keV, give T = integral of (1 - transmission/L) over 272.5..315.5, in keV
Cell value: 1.41 keV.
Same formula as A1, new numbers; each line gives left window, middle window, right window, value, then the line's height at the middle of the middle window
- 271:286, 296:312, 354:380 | -0.1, 24.1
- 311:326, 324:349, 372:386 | -0.6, 24.6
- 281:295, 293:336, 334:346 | 0.2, 24.6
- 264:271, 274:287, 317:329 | 0.7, 25.3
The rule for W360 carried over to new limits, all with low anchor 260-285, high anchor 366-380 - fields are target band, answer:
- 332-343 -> -0.5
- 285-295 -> 0.3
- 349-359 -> -0.4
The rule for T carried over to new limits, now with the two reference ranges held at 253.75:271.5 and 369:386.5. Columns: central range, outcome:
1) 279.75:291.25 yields -0.3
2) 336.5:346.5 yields -0.4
